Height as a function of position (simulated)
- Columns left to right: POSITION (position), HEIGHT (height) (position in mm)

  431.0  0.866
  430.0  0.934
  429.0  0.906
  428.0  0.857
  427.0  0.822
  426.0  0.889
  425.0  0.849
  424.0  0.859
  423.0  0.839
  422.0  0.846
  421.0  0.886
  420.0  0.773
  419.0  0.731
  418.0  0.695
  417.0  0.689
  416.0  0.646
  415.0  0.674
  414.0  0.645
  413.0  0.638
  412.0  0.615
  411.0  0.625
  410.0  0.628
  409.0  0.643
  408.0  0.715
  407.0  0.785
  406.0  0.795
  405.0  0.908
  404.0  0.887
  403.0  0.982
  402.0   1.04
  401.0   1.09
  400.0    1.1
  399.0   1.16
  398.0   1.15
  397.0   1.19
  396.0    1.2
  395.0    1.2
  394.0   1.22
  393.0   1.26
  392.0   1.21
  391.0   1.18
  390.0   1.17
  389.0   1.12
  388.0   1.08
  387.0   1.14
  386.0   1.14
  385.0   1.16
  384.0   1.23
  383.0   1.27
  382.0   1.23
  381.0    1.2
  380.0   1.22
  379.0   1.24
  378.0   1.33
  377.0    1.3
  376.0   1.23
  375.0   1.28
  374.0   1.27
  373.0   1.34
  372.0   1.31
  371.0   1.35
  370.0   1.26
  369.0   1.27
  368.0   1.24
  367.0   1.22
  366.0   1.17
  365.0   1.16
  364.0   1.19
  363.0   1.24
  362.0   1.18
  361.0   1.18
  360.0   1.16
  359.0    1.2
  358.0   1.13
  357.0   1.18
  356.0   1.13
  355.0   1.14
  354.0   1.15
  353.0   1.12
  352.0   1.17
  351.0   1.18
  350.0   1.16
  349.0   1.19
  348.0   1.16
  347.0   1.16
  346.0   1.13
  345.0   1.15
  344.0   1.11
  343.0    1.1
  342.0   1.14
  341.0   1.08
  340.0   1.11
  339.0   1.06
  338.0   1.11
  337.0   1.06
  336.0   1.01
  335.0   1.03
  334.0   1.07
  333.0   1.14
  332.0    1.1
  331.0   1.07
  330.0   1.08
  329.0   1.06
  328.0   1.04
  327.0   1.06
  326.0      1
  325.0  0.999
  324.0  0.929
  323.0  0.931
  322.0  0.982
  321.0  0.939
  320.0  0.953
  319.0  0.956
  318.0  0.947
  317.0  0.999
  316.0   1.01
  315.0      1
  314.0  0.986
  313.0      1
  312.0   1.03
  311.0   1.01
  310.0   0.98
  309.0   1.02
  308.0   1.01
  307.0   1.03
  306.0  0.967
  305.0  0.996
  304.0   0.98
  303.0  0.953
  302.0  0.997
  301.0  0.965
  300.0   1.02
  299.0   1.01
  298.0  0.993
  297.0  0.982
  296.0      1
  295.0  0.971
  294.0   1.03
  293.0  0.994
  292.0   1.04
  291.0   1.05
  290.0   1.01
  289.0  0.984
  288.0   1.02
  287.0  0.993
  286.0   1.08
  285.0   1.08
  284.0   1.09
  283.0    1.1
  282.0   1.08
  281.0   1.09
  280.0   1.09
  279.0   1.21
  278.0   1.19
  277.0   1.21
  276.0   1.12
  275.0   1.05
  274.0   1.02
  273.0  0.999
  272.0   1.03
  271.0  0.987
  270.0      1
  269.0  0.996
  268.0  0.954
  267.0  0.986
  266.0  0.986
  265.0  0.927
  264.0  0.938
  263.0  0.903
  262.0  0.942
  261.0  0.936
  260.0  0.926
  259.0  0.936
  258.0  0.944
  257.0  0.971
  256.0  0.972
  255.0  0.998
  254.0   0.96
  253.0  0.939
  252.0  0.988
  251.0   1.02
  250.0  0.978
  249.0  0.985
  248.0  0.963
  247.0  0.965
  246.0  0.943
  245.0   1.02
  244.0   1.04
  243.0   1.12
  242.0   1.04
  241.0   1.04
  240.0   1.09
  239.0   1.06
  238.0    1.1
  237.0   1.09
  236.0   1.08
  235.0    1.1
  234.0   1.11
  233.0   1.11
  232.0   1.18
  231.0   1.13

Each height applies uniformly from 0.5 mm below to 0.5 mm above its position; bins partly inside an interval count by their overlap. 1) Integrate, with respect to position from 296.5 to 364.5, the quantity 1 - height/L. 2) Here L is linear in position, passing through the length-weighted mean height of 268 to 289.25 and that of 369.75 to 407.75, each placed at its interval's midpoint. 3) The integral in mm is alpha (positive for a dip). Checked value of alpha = 2.9 mm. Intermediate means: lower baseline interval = 1.07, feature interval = 1.06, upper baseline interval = 1.16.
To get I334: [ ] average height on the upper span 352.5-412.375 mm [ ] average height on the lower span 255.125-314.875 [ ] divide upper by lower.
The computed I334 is 1.1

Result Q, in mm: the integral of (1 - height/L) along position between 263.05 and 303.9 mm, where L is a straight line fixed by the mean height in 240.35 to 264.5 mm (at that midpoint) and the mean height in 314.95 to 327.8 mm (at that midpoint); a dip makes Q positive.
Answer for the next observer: -2.1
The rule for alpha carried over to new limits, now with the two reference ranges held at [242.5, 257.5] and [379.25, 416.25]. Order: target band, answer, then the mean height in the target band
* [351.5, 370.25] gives -3.34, 1.18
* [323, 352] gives -2.51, 1.09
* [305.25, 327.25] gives 0.25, 0.987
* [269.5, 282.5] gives -1.16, 1.08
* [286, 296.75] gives -0.18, 1.01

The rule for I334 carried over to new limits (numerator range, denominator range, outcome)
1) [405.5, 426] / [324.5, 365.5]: 0.65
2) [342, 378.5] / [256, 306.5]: 1.18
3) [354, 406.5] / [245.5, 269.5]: 1.23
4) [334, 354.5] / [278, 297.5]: 1.06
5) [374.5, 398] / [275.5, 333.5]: 1.18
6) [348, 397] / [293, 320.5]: 1.21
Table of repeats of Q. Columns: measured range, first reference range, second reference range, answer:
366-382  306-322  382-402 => -2.0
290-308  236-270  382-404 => 0.8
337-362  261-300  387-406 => -1.5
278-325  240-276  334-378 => 2.5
